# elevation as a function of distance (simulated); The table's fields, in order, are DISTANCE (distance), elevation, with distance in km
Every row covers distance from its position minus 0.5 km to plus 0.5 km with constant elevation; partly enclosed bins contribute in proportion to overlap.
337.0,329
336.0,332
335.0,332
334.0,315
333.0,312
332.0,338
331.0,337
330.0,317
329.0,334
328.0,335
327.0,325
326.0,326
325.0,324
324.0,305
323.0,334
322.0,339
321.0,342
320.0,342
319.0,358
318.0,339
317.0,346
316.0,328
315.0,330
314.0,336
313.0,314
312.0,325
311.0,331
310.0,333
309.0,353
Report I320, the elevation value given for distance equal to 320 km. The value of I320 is 342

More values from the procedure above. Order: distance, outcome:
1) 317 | 346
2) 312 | 325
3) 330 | 317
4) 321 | 342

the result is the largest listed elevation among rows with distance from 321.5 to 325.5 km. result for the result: 339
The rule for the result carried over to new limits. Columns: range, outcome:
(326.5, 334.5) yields 338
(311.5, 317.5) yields 346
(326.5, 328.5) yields 335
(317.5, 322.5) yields 358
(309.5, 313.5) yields 333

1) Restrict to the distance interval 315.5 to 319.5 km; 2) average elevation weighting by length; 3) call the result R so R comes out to 343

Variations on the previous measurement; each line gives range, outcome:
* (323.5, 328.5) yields 323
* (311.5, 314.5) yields 325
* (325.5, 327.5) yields 326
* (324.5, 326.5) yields 325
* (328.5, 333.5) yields 328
